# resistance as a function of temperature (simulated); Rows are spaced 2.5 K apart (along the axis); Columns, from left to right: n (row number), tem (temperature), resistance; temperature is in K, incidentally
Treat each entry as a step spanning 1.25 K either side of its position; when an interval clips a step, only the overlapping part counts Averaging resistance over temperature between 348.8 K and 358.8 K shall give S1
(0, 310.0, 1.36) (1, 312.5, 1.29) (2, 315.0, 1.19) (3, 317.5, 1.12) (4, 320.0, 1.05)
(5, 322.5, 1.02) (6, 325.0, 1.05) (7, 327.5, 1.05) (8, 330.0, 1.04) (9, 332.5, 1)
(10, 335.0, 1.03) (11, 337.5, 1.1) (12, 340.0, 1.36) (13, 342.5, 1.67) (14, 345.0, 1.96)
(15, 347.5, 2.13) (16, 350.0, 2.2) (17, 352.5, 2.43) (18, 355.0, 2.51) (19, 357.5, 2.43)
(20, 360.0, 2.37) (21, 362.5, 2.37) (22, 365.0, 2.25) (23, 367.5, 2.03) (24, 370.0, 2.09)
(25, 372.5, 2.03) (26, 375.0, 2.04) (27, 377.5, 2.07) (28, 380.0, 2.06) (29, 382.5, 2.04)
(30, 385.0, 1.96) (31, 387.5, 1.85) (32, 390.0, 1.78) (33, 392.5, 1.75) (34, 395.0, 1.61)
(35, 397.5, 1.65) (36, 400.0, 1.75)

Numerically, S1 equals 2.39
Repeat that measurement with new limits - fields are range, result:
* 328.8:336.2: 1.02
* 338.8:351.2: 1.86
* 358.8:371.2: 2.22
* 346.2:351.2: 2.16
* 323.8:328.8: 1.05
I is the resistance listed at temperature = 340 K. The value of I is 1.36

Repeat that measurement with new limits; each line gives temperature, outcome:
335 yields 1.03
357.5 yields 2.43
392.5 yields 1.75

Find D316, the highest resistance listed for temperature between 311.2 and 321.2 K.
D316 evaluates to 1.29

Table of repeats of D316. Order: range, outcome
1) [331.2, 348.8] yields 2.13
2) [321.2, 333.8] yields 1.05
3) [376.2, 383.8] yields 2.07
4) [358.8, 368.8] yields 2.37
